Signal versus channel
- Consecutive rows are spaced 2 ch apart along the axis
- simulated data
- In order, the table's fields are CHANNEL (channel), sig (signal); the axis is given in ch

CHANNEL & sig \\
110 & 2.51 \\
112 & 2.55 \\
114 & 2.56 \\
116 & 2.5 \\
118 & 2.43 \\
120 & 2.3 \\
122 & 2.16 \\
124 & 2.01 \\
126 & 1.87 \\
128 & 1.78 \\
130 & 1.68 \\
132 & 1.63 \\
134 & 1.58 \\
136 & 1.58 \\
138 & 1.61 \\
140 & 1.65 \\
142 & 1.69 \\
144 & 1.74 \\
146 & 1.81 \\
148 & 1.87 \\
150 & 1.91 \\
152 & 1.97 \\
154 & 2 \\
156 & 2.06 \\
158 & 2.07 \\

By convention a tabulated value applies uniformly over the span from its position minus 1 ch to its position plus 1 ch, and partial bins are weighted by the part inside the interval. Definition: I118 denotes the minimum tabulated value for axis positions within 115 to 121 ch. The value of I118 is 2.3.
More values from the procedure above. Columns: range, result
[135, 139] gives 1.58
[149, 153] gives 1.91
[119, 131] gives 1.68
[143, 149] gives 1.74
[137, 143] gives 1.61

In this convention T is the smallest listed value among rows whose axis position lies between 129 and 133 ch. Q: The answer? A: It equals 1.63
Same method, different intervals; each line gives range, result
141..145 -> 1.69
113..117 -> 2.5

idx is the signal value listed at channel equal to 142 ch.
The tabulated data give 1.69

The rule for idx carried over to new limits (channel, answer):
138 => 1.61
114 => 2.56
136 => 1.58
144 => 1.74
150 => 1.91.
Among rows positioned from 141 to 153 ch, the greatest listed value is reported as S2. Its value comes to 1.97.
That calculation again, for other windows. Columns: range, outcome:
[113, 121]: 2.56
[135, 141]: 1.65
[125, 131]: 1.87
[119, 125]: 2.3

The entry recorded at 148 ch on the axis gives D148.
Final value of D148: 1.87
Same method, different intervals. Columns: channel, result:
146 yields 1.81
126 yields 1.87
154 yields 2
